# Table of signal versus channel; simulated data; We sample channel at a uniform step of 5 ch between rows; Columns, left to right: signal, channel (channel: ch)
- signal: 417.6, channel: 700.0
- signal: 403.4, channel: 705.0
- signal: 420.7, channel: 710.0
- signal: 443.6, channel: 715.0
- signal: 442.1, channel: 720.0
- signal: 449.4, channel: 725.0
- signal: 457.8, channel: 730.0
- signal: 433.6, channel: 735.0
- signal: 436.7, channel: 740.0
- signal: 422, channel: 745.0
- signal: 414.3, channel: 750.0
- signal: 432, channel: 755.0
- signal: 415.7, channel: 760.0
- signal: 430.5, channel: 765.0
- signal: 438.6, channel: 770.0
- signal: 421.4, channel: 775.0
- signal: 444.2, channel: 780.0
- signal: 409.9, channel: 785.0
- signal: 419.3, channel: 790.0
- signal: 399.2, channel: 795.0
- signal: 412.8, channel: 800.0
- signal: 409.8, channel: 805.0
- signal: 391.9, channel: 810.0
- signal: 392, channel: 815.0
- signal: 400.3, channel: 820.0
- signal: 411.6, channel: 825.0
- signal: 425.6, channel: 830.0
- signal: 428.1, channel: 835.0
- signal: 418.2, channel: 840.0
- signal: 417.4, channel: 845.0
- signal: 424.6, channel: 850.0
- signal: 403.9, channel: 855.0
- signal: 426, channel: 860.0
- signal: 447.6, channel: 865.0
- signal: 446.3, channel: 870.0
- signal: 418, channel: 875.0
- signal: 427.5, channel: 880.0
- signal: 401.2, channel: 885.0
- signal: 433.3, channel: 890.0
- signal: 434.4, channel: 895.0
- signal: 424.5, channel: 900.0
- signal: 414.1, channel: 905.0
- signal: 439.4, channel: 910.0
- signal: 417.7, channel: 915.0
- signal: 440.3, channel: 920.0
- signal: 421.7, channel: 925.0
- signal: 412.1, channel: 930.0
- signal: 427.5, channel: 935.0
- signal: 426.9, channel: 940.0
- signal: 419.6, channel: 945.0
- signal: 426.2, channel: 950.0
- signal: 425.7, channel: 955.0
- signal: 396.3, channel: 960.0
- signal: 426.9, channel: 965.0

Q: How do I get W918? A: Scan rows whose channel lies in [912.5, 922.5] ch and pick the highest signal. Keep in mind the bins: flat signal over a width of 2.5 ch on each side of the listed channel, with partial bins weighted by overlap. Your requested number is 440.3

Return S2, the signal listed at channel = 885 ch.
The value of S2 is 401.2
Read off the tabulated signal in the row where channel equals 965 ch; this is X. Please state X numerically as 426.9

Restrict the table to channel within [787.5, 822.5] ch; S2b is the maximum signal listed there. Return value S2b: 419.3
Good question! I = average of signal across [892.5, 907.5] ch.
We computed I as 424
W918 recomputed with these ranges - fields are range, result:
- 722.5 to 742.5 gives 457.8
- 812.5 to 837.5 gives 428.1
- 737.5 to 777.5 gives 438.6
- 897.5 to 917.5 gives 439.4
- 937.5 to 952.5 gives 426.9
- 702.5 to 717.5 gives 443.6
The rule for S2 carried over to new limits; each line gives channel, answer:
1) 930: 412.1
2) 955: 425.7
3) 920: 440.3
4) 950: 426.2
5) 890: 433.3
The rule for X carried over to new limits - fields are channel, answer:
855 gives 403.9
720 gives 442.1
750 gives 414.3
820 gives 400.3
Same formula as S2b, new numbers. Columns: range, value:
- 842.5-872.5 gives 447.6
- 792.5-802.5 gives 412.8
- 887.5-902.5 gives 434.4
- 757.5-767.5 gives 430.5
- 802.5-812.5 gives 409.8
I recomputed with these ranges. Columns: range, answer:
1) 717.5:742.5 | 444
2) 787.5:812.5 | 407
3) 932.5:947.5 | 425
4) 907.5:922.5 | 432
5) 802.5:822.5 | 398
